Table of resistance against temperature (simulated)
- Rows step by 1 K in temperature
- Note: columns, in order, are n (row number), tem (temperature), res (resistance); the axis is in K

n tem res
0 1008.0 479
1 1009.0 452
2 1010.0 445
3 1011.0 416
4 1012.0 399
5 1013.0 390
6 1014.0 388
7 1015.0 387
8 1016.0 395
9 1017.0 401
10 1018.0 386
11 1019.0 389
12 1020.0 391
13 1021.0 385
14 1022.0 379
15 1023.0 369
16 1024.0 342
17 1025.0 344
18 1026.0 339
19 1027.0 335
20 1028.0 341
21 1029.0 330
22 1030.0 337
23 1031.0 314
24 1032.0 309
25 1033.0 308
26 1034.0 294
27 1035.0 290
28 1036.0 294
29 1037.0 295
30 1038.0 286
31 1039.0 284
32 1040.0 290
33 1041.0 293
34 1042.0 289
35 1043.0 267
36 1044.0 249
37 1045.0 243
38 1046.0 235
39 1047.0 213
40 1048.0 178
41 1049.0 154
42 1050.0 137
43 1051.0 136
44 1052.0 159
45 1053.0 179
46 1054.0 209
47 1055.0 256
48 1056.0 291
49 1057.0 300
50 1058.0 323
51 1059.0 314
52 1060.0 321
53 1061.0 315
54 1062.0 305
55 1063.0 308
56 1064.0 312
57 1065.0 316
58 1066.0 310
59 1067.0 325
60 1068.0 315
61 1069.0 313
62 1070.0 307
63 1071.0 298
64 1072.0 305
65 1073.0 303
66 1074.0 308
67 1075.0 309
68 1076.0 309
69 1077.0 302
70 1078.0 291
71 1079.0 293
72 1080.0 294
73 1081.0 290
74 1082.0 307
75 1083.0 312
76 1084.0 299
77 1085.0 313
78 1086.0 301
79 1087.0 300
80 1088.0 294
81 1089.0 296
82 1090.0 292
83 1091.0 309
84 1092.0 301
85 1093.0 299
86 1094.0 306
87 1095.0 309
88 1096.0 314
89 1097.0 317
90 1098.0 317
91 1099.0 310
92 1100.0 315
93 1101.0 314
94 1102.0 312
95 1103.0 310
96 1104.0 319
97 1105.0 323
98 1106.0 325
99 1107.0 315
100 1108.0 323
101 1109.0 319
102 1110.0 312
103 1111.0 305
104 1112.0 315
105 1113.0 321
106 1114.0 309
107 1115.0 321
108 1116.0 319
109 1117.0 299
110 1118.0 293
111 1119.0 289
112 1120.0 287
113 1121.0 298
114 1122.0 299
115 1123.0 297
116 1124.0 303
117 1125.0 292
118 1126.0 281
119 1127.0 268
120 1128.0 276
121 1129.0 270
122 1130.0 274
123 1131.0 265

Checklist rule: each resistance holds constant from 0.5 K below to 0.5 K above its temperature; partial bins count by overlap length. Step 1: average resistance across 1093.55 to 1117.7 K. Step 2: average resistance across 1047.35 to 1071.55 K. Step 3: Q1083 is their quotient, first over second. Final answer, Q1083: 1.18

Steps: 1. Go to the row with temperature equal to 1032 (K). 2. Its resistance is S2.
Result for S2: 309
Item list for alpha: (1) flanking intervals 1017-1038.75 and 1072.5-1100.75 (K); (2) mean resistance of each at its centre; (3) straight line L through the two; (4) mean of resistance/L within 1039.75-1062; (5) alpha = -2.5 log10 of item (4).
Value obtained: 0.31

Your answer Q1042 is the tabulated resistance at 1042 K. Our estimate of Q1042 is 289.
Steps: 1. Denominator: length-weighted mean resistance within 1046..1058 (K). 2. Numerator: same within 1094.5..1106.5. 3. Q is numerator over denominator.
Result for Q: 1.52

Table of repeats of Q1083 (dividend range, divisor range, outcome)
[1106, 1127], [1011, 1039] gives 0.87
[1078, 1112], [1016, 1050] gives 1.00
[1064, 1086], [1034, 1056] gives 1.29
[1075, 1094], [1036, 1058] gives 1.26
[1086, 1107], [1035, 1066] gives 1.19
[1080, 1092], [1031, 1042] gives 1.02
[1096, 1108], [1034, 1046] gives 1.13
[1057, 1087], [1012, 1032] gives 0.84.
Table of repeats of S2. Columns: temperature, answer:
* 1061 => 315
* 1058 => 323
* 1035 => 290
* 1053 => 179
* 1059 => 314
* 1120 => 287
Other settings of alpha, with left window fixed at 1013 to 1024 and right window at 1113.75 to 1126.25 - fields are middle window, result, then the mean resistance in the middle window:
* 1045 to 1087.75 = 0.23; 277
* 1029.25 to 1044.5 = 0.25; 294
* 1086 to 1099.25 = 0.06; 305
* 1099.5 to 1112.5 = -0.02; 316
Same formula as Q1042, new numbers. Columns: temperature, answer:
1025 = 344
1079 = 293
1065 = 316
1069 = 313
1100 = 315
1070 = 307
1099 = 310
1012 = 399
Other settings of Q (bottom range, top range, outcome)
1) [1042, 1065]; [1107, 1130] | 1.21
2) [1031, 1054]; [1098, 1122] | 1.27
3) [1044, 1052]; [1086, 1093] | 1.59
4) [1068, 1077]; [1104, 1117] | 1.03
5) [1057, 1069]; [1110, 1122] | 0.97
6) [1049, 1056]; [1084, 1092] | 1.62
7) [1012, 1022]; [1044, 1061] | 0.59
